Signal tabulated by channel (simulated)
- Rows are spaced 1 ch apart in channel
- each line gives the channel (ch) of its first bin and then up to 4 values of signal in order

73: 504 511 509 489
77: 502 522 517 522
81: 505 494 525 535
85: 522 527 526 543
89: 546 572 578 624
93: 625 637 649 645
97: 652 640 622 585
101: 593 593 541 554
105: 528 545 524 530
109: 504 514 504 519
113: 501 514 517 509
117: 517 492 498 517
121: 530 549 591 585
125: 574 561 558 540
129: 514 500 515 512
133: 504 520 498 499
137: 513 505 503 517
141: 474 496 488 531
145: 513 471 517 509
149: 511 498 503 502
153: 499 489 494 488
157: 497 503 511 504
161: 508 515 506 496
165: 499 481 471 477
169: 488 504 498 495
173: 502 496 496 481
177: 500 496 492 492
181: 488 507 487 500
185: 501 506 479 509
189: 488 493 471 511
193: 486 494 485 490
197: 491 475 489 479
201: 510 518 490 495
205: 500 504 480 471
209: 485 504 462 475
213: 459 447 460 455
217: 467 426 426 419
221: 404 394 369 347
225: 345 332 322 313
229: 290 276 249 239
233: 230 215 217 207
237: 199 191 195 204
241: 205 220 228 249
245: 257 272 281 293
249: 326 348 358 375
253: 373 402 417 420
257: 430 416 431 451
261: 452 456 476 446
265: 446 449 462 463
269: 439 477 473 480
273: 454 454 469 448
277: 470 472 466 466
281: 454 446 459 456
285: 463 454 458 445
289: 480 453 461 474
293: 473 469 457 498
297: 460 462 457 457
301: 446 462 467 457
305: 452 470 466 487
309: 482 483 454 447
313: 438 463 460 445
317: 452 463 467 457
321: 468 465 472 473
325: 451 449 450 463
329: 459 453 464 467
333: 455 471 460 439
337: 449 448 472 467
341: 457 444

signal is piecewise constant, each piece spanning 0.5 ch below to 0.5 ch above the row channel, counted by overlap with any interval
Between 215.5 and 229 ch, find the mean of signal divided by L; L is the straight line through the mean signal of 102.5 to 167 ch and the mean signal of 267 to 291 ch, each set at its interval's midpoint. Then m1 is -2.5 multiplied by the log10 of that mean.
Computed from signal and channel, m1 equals 0.25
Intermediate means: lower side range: 514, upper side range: 461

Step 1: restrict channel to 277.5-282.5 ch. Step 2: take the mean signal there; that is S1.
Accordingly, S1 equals 461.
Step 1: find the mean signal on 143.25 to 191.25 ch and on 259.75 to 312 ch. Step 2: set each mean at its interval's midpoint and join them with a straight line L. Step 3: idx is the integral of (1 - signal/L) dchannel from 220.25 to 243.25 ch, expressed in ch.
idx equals 10.0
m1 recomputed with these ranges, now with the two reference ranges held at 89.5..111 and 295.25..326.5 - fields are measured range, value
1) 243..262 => 0.337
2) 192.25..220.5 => 0.098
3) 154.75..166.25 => 0.097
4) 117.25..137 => 0.075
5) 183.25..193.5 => 0.079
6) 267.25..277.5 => 0.049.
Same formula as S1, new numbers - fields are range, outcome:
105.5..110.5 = 523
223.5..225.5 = 346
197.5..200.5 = 481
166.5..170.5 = 485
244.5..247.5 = 270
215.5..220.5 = 439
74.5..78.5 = 506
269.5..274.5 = 468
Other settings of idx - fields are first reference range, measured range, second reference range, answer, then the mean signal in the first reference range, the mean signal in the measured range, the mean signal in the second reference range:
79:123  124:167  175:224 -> 0.7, 550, 508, 476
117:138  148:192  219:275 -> -3.1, 528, 496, 350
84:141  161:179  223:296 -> -0.5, 546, 494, 379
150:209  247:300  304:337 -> 3.4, 494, 442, 461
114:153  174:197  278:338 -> 0.3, 517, 493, 461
